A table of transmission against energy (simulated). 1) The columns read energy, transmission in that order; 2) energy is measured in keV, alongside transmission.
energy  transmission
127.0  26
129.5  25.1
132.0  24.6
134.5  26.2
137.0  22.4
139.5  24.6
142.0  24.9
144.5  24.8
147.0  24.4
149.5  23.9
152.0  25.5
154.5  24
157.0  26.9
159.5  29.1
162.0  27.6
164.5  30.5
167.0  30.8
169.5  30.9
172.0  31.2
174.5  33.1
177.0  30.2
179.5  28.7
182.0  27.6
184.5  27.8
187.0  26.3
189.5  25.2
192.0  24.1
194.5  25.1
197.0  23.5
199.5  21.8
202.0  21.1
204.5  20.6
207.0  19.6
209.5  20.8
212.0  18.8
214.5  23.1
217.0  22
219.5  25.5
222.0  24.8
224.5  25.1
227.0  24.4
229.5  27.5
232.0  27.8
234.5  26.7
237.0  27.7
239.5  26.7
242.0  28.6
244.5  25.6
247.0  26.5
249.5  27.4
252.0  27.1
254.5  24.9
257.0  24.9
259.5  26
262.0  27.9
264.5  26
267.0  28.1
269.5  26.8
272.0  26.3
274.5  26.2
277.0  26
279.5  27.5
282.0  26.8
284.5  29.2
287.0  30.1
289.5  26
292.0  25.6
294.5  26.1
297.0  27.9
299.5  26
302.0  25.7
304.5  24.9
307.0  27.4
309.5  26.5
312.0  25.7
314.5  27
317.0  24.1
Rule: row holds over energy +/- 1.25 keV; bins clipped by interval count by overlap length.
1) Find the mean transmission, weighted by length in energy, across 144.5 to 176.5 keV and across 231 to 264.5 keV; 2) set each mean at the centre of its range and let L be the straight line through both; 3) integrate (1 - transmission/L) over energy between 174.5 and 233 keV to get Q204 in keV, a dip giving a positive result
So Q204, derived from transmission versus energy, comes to 6.0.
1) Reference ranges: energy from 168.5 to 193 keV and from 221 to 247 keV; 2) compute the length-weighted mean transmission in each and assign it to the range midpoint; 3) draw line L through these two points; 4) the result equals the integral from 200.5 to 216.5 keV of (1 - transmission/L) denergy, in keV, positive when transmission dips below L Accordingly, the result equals 3.9 keV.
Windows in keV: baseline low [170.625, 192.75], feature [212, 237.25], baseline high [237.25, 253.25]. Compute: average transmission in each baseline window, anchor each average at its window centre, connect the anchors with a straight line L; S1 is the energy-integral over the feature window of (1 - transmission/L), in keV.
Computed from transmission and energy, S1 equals 2.2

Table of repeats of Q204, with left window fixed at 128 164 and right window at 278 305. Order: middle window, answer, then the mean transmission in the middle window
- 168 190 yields -2.9 keV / 29.1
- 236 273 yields -0.2 keV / 26.7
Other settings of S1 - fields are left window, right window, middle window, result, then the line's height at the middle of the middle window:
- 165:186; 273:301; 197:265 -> 8.9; 28.5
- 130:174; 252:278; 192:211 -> 3.3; 26.5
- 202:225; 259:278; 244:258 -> -0.5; 25.2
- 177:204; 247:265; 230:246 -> -0.7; 26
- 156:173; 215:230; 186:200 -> 1.4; 27.2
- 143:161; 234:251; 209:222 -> 2.1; 26.6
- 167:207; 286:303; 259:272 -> -0.1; 26.6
